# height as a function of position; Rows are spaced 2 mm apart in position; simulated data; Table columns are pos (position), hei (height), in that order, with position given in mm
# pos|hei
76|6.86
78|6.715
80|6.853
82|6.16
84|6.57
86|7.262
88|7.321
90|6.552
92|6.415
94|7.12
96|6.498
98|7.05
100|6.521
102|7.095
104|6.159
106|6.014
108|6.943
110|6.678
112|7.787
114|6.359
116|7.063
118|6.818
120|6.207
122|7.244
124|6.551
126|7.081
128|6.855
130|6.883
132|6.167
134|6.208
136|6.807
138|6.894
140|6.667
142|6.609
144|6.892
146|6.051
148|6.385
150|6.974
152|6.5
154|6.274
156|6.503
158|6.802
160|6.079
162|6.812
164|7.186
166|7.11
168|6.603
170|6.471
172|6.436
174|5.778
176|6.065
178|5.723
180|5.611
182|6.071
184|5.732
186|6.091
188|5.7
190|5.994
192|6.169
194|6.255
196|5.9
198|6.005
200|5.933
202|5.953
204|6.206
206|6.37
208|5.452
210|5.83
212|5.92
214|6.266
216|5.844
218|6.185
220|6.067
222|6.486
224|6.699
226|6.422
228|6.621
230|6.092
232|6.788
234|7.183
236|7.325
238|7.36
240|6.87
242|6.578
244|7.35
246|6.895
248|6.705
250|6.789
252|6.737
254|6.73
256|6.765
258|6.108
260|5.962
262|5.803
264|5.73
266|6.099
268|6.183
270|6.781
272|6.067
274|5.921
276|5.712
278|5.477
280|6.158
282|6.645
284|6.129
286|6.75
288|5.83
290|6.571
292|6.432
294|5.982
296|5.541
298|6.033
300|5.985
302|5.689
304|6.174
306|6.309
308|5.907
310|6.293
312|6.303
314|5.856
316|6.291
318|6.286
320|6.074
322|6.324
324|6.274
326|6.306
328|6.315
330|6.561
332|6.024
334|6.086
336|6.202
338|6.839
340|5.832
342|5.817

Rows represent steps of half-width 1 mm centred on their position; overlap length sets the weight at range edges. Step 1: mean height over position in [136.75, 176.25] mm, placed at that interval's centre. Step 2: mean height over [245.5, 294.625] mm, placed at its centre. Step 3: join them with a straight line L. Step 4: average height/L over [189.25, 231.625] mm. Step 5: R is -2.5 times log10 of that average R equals 0.05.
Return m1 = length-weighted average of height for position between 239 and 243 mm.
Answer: 6.72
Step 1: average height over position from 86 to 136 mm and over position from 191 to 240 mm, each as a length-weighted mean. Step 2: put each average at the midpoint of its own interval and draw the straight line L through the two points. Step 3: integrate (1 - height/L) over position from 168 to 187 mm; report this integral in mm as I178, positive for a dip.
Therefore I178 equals 1.30 mm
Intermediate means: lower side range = 6.74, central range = 6.03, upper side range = 6.32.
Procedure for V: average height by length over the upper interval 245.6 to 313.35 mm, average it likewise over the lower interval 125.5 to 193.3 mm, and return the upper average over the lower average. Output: 1.0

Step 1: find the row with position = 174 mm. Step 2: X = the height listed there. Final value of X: 5.778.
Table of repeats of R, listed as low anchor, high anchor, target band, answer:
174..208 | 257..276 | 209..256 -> -0.101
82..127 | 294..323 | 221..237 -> -0.059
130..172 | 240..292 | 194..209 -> 0.087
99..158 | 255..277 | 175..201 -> 0.084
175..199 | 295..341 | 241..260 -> -0.112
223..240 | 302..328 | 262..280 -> 0.091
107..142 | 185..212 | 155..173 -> -0.052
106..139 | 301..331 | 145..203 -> 0.062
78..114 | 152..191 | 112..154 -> -0.027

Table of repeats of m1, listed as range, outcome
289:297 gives 6.13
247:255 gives 6.74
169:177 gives 6.19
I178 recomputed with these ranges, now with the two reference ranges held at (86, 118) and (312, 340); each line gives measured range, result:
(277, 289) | 0.4 mm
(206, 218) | 1.1 mm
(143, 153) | 0.2 mm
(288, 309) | 0.9 mm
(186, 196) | 0.8 mm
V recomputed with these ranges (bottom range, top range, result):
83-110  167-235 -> 0.91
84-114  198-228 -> 0.90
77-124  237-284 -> 0.95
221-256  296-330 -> 0.90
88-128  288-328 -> 0.91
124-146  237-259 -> 1.02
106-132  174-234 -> 0.90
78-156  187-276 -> 0.95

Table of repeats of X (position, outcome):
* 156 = 6.503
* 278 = 5.477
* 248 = 6.705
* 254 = 6.73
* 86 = 7.262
